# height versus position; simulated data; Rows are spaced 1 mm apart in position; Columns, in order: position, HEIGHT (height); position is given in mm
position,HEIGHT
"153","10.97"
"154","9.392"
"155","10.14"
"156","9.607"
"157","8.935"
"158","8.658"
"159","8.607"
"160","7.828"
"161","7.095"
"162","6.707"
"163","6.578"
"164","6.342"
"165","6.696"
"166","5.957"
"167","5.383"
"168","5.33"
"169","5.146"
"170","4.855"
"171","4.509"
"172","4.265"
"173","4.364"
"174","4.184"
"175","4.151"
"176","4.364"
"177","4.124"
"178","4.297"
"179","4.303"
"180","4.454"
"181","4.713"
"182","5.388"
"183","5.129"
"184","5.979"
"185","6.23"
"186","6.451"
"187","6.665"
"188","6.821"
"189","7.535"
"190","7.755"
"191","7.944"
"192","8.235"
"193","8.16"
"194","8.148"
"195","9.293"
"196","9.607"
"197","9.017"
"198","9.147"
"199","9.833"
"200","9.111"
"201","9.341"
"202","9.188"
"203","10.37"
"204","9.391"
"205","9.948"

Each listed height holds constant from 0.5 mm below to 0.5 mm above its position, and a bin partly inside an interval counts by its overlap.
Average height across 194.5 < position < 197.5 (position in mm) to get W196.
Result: 9.31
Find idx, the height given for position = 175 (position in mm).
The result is 4.151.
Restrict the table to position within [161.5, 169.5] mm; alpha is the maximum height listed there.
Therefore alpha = 6.707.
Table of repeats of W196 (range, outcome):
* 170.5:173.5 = 4.38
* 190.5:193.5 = 8.11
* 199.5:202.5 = 9.21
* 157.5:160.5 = 8.36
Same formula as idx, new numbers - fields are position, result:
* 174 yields 4.184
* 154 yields 9.392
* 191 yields 7.944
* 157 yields 8.935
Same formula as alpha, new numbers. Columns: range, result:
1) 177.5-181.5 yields 4.713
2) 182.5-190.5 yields 7.755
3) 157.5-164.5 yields 8.658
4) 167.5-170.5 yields 5.33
